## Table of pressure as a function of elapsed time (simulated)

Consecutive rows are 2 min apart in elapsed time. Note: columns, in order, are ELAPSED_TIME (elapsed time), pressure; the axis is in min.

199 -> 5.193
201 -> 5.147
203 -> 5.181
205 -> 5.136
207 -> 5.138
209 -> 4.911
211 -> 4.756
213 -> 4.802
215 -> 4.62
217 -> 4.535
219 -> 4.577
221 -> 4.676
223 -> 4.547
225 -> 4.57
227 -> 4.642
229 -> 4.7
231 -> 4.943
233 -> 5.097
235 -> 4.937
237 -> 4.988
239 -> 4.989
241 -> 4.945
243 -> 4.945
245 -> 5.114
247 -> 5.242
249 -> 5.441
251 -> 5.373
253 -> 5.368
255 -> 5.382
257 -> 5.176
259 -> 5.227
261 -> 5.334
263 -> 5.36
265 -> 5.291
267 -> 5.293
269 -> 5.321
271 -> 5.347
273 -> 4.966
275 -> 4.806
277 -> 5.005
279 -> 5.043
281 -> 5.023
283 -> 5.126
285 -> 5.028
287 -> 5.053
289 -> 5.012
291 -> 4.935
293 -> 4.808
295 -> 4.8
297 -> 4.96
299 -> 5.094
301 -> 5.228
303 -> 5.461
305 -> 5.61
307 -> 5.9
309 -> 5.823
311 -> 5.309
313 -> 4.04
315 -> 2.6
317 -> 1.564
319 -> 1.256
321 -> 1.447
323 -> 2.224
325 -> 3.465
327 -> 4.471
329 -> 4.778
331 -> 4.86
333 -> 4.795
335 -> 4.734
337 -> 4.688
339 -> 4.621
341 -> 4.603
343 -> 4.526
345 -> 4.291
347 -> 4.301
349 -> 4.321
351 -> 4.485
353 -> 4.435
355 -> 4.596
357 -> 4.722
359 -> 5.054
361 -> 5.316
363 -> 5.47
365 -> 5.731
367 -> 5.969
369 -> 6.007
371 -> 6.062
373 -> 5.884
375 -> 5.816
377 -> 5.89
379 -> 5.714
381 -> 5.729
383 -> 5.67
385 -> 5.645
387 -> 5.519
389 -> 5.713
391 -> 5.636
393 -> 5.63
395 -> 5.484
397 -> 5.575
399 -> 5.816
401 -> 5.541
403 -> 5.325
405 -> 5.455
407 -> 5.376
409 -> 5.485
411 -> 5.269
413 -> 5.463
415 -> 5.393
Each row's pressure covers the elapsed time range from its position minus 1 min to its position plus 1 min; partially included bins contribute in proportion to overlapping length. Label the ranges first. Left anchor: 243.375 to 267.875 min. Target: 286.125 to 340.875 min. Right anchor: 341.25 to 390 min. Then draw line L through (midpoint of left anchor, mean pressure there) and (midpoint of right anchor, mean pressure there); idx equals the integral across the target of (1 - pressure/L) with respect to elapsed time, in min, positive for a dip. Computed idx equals 9.6 min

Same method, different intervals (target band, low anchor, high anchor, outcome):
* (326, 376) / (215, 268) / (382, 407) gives 4.1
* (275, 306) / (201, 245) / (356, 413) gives 0.5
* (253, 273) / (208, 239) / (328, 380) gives -1.8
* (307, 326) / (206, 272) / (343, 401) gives 7.2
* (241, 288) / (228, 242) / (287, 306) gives -1.5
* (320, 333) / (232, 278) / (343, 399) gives 4.1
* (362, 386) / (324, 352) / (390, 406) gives -3.1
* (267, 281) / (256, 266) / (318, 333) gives -0.6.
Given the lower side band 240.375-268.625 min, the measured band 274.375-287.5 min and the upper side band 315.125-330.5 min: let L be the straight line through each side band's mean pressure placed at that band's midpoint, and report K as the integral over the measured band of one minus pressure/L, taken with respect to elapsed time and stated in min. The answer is -2.2 min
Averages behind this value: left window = 5.25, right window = 2.8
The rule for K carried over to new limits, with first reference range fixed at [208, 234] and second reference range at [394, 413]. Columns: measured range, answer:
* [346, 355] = 1.46 min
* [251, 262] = -0.98 min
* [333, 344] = 1.18 min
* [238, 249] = -0.61 min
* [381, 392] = -0.48 min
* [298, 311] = -1.11 min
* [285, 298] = 0.20 min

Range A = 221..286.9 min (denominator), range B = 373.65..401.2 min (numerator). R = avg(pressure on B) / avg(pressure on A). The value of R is 1.12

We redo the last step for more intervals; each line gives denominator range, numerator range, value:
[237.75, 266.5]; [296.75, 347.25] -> 0.81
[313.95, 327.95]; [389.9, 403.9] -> 2.29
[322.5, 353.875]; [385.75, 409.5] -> 1.27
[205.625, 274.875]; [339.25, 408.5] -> 1.06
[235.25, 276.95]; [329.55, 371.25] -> 0.95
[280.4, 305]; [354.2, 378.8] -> 1.10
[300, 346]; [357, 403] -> 1.35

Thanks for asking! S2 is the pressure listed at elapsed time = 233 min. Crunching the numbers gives 5.097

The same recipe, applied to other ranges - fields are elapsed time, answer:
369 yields 6.007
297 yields 4.96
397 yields 5.575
